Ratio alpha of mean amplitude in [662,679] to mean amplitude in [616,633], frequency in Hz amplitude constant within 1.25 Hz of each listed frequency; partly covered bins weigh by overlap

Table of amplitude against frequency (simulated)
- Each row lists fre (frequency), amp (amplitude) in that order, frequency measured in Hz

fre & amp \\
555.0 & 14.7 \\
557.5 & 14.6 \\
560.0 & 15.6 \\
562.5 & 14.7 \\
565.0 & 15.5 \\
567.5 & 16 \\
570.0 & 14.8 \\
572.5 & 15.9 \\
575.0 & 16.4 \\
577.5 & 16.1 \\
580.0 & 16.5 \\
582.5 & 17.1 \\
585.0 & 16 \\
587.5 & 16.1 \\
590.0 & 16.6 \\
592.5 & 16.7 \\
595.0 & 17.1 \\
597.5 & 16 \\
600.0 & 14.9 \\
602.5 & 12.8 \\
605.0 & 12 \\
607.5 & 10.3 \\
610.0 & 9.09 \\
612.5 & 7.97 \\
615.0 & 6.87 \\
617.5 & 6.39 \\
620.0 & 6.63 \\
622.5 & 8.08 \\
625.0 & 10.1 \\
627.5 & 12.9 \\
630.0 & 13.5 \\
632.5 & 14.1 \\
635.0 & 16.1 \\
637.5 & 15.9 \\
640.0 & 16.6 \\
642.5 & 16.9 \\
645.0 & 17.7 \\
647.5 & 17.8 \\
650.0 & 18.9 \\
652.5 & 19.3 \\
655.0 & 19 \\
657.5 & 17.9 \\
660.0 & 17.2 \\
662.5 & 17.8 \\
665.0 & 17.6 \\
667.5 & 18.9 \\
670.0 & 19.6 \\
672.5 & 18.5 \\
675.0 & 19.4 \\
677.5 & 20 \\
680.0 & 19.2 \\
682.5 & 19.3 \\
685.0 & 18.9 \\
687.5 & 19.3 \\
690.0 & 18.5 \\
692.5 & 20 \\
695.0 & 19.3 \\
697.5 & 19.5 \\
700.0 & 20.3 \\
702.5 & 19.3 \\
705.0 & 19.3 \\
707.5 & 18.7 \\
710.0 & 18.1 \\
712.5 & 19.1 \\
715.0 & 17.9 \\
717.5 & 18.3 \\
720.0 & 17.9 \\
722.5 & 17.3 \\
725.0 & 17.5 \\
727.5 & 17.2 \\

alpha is 1.9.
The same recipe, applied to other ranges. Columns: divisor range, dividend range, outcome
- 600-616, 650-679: 1.82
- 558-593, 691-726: 1.18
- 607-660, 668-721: 1.41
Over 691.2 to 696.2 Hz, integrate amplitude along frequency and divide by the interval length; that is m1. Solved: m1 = 19.6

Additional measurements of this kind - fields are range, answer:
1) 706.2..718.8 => 18.4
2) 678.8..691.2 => 19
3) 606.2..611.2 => 9.72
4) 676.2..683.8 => 19.5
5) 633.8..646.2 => 16.6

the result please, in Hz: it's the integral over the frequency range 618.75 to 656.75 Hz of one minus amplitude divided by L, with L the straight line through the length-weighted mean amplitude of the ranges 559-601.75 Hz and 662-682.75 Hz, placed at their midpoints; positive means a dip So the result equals 6.3 Hz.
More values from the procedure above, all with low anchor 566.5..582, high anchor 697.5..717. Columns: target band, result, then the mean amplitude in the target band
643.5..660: -0.5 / 18.3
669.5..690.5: -1.0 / 19.2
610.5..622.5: 6.9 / 7.21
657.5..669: 0.0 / 17.9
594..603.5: 0.8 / 15.2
